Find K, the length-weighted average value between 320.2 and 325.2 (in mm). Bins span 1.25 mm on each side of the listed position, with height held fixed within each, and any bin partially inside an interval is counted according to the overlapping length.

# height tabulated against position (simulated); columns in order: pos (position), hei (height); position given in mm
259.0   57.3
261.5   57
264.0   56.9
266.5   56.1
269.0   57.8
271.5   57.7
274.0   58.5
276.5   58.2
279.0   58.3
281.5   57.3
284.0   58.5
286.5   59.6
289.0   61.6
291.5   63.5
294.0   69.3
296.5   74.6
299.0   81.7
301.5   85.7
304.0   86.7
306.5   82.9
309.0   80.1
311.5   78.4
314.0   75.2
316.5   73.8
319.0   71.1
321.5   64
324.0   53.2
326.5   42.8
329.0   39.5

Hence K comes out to 58.8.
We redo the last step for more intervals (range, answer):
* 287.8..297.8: 67.4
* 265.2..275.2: 57.5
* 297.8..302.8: 83.8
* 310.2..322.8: 72.5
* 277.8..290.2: 59.1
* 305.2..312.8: 80.5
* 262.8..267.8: 56.5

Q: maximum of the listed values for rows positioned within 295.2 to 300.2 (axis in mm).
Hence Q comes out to 81.7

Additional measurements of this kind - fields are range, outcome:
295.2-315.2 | 86.7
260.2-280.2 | 58.5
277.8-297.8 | 74.6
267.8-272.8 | 57.8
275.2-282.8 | 58.3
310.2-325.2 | 78.4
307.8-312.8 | 80.1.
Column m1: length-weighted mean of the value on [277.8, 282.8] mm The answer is 57.8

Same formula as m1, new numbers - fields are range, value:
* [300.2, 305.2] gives 86.1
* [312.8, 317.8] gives 74.5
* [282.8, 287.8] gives 59.1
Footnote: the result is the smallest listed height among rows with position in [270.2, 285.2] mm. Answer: 57.3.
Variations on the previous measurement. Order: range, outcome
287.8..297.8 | 61.6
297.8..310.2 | 80.1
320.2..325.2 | 53.2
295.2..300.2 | 74.6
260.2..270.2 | 56.1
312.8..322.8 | 64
